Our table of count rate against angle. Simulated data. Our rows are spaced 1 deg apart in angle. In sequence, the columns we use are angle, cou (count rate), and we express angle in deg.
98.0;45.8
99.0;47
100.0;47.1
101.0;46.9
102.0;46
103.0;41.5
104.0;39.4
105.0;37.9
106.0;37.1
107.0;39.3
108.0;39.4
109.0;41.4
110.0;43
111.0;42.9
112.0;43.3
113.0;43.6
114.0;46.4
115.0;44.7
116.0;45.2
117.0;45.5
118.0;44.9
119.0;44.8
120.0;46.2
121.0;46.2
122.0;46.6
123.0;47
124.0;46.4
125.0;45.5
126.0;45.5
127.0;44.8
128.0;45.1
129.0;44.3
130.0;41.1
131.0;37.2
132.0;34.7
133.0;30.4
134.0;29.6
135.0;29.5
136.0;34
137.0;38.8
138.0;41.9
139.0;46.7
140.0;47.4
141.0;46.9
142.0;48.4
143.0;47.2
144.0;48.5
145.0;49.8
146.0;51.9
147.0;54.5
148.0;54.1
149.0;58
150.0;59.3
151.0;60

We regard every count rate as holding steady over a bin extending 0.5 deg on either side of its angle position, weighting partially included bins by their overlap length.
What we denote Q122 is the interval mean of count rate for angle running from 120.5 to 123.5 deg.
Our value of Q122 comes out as 46.6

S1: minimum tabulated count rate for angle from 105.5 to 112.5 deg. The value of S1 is 37.1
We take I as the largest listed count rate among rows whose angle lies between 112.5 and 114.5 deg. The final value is 46.4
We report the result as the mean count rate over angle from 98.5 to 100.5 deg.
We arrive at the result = 47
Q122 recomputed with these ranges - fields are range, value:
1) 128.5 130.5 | 42.7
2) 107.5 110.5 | 41.3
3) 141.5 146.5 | 49.2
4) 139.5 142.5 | 47.6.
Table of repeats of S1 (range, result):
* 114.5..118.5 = 44.7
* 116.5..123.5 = 44.8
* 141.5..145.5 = 47.2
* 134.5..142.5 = 29.5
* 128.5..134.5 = 29.6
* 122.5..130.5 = 41.1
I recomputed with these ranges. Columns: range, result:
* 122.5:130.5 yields 47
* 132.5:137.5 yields 38.8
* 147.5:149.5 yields 58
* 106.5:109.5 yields 41.4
